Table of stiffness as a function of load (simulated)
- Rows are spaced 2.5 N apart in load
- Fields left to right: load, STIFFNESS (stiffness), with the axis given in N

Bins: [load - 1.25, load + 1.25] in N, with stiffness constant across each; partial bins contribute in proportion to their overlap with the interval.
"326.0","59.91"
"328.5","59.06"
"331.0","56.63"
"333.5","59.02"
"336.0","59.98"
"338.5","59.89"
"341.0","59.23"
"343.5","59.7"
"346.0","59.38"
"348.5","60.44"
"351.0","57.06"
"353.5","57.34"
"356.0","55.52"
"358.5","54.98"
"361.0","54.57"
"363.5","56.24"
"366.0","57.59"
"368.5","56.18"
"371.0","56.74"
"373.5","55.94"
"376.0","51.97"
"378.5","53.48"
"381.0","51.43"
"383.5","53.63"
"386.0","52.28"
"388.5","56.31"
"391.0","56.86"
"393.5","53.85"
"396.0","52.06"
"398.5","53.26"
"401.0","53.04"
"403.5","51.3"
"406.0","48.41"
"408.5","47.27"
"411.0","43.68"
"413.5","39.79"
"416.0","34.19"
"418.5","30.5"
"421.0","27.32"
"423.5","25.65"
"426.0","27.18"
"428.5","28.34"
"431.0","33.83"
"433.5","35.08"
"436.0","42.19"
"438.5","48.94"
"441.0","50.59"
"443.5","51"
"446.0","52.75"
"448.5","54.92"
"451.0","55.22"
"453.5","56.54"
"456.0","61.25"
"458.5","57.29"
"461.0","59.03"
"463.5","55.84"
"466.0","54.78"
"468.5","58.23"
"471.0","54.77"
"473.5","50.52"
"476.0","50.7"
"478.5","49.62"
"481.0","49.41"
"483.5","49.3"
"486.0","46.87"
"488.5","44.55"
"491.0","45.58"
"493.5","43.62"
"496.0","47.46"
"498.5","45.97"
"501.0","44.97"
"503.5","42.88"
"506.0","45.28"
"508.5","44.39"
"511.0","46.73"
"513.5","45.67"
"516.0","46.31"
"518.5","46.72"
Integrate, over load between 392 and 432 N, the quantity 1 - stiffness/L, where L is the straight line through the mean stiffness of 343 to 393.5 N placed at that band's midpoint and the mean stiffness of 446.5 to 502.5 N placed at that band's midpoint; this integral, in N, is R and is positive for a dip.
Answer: 9.91 N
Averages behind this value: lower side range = 55.8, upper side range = 51.6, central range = 40.7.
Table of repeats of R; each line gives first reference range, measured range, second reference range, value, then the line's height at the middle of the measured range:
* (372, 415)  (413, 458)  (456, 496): 8.05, 51.5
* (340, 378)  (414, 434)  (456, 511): 8.54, 53.1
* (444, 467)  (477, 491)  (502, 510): 0.49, 49.5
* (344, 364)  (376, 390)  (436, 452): 0.48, 55.2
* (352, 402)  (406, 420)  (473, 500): 3.38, 52.3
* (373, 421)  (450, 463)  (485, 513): -3.08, 46.7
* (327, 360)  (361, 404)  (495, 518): 0.74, 55.3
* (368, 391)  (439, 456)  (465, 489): -0.61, 52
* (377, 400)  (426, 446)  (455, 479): 4.92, 54.7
